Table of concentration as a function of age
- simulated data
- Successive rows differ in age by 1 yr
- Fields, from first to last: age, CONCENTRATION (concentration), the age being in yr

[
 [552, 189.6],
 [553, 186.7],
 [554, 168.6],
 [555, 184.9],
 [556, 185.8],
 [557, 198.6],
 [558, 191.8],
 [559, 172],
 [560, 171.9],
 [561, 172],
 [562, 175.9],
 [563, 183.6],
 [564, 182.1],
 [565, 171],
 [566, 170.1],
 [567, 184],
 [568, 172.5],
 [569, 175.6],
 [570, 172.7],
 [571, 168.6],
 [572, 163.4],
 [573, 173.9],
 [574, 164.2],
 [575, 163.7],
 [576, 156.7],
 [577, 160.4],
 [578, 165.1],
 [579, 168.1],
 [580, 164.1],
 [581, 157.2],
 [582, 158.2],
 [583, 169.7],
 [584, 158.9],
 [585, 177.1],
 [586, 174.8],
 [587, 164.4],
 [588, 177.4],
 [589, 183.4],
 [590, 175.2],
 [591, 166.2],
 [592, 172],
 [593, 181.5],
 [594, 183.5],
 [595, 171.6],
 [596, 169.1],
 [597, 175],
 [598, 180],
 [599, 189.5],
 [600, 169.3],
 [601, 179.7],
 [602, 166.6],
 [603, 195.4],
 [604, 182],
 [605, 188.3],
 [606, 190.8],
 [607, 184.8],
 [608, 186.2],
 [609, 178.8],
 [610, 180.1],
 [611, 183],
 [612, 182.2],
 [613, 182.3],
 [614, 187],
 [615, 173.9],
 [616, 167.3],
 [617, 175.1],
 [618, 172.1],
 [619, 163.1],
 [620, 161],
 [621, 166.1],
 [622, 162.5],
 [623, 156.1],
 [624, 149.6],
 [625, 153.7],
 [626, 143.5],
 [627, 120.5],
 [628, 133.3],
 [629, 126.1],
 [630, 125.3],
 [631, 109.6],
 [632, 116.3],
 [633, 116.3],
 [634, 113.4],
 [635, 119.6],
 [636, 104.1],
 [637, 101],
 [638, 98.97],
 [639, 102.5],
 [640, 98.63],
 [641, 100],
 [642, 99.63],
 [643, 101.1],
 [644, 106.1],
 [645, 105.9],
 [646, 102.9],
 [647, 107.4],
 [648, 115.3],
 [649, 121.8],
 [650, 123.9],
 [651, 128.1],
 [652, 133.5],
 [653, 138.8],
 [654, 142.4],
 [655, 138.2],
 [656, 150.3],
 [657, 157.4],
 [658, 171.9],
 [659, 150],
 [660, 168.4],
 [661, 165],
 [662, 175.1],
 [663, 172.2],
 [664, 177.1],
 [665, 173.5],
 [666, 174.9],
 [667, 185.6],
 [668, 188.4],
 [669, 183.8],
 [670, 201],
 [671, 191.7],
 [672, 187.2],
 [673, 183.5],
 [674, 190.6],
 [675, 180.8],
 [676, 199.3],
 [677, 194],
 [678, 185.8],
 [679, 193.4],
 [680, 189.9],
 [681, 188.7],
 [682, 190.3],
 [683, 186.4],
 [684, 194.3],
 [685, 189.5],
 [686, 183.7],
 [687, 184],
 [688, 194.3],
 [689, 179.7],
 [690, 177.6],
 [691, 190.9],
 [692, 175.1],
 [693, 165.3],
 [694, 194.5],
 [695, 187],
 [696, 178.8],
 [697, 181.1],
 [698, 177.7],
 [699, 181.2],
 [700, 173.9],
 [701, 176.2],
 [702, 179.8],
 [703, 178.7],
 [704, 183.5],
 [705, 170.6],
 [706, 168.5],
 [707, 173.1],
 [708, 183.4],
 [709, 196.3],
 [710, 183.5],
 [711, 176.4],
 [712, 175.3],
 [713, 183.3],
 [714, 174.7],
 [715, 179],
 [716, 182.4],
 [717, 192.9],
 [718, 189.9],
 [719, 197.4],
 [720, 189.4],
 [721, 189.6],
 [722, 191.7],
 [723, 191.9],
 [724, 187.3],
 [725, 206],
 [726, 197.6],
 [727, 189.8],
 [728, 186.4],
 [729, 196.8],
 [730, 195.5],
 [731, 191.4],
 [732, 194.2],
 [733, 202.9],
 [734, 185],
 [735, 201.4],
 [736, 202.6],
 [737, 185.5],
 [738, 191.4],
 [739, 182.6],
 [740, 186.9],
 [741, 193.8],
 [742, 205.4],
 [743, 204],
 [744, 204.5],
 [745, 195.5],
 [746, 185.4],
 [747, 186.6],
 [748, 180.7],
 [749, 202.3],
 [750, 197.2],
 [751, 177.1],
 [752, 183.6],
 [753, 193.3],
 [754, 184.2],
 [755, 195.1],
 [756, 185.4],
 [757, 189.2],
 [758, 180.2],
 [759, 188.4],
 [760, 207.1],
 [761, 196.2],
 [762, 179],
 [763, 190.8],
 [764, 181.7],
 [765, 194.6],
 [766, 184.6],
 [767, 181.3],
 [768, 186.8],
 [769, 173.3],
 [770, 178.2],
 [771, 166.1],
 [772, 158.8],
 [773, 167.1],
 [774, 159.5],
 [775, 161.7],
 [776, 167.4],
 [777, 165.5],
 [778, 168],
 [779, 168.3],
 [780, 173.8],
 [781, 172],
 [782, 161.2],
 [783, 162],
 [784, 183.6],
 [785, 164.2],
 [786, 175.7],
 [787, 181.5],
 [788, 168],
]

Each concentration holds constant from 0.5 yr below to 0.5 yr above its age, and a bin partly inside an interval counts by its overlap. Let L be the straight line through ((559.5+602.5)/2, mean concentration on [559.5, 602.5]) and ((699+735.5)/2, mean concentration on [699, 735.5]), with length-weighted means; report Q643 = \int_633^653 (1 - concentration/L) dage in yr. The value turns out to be 7.61 yr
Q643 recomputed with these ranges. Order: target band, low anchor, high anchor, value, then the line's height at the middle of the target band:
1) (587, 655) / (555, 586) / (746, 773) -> 9.95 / 175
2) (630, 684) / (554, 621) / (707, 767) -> 9.77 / 182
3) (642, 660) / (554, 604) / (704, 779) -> 5.00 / 179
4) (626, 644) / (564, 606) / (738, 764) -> 6.70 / 178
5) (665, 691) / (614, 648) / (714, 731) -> -4.33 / 161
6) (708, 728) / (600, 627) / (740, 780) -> -0.83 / 180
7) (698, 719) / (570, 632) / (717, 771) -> 0.50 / 185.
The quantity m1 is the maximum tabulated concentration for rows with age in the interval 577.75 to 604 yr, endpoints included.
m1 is 195.4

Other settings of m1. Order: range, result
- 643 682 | 201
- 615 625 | 175.1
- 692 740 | 206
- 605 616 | 190.8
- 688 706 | 194.5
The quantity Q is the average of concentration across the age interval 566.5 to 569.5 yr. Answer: 177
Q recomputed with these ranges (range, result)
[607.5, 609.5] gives 182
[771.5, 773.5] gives 163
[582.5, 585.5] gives 169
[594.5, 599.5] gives 177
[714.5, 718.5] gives 186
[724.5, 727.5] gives 198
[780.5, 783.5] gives 165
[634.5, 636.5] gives 112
